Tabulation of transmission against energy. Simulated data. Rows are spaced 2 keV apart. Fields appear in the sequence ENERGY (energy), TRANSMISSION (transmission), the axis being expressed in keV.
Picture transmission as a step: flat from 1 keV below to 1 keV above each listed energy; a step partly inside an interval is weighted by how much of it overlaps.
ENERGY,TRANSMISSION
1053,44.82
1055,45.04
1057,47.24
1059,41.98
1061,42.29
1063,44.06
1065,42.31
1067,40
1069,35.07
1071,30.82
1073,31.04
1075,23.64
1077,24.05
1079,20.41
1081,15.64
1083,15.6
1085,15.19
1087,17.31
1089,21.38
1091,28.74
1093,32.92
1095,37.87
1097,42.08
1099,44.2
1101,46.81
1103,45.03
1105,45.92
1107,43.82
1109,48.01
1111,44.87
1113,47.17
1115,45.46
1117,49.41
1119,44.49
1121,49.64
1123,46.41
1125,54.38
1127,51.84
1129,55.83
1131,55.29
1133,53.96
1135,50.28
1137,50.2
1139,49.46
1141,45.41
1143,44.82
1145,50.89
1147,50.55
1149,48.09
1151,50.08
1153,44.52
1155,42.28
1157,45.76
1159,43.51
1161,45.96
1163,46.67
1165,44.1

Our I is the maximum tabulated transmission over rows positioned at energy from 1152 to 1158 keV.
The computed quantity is 45.76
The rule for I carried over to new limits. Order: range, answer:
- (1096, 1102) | 46.81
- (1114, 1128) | 54.38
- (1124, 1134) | 55.83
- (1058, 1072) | 44.06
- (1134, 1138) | 50.28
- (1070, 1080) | 31.04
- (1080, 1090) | 21.38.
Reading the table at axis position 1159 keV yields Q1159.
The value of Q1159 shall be 43.51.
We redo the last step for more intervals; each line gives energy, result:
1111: 44.87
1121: 49.64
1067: 40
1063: 44.06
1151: 50.08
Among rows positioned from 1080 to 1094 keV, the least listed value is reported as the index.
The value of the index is 15.19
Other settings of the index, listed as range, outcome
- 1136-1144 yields 44.82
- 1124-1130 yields 51.84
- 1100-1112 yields 43.82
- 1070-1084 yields 15.6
